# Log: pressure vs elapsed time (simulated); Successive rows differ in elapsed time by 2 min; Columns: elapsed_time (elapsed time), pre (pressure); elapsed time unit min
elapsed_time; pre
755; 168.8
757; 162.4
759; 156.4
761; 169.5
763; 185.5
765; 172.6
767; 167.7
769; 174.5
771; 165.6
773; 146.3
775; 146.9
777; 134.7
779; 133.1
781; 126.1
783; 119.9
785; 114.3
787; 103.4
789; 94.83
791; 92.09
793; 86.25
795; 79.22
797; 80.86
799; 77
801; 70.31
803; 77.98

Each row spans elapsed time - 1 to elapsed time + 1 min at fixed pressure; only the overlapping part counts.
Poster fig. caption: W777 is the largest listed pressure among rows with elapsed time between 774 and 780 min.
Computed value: 146.9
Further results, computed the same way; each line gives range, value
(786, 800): 103.4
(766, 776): 174.5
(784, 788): 114.3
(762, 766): 185.5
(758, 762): 169.5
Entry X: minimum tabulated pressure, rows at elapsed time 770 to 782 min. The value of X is 126.1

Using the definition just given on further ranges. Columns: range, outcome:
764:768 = 167.7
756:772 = 156.4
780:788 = 103.4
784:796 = 79.22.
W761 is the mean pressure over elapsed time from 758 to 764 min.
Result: 170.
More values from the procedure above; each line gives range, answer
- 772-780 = 140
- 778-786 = 123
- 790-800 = 83.1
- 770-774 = 156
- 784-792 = 101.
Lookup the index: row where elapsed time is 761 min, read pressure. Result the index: 169.5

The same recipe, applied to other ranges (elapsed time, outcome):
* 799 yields 77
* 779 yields 133.1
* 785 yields 114.3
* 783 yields 119.9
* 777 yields 134.7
